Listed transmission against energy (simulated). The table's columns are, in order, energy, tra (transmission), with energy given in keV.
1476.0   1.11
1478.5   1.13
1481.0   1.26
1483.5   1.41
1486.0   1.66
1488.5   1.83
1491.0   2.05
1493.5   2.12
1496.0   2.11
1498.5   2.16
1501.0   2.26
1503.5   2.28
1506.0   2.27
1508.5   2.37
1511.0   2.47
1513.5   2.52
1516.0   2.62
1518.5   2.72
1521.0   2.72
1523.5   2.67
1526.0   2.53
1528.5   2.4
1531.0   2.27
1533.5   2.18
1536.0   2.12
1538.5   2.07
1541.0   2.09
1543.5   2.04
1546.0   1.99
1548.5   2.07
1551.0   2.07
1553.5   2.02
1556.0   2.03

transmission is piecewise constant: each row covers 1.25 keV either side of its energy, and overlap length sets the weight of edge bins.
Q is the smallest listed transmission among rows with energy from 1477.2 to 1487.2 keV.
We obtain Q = 1.13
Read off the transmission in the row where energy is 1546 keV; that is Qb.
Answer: 1.99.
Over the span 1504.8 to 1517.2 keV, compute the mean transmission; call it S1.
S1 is 2.45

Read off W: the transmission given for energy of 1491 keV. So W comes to 2.05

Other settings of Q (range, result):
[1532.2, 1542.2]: 2.07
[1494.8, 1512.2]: 2.11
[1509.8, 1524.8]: 2.47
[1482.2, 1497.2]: 1.41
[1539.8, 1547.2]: 1.99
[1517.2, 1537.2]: 2.12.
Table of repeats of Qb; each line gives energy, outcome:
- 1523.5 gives 2.67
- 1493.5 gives 2.12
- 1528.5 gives 2.4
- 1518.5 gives 2.72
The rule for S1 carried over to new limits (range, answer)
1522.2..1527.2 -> 2.6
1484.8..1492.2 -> 1.85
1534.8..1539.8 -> 2.09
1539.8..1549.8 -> 2.05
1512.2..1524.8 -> 2.65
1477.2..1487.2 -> 1.36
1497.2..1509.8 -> 2.27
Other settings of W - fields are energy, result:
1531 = 2.27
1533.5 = 2.18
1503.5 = 2.28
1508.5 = 2.37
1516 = 2.62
